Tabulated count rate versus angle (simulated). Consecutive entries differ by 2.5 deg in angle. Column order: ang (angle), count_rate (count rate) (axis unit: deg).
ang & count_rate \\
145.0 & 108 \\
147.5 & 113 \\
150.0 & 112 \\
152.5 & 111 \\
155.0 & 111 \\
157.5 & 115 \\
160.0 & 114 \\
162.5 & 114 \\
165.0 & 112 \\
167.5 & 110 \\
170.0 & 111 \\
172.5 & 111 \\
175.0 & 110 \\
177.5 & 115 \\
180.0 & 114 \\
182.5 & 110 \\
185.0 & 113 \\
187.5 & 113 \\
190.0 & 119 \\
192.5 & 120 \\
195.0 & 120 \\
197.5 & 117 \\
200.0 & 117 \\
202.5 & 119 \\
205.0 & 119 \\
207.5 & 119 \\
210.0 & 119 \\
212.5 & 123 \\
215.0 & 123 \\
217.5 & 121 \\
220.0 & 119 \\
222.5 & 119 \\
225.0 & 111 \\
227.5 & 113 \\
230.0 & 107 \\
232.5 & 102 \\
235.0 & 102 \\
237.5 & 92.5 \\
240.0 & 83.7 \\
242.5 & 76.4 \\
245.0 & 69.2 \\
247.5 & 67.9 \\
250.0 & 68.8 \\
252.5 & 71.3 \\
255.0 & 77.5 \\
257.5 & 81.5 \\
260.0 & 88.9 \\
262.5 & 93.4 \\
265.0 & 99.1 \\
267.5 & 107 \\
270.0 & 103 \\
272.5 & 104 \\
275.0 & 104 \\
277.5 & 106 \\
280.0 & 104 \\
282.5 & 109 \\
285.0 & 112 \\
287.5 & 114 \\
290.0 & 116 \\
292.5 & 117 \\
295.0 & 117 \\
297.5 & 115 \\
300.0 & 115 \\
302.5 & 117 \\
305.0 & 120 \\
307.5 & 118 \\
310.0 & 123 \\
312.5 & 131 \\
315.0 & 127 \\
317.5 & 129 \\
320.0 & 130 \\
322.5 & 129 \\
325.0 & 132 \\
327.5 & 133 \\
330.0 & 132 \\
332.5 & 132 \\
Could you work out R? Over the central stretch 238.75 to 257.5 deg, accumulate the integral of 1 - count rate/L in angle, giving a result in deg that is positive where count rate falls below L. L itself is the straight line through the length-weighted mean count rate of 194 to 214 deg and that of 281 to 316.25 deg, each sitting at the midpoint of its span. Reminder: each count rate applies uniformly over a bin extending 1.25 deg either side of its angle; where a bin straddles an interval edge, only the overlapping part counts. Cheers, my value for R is 7.0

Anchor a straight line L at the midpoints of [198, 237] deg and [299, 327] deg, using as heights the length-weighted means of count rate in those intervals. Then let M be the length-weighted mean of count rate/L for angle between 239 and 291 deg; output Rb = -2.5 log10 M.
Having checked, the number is 0.278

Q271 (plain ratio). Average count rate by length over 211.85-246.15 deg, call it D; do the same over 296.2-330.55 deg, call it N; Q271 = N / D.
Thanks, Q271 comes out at 1.20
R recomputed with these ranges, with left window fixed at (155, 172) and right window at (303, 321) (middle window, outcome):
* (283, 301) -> 1.2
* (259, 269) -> 1.9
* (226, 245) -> 3.8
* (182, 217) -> -0.8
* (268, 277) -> 1.3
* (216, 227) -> 0.0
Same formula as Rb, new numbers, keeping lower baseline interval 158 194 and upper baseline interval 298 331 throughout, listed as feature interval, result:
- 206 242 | 0.068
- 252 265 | 0.383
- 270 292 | 0.132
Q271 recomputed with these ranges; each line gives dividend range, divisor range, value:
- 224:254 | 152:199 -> 0.78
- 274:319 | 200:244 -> 1.06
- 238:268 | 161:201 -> 0.72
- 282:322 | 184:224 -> 1.01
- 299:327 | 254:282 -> 1.28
